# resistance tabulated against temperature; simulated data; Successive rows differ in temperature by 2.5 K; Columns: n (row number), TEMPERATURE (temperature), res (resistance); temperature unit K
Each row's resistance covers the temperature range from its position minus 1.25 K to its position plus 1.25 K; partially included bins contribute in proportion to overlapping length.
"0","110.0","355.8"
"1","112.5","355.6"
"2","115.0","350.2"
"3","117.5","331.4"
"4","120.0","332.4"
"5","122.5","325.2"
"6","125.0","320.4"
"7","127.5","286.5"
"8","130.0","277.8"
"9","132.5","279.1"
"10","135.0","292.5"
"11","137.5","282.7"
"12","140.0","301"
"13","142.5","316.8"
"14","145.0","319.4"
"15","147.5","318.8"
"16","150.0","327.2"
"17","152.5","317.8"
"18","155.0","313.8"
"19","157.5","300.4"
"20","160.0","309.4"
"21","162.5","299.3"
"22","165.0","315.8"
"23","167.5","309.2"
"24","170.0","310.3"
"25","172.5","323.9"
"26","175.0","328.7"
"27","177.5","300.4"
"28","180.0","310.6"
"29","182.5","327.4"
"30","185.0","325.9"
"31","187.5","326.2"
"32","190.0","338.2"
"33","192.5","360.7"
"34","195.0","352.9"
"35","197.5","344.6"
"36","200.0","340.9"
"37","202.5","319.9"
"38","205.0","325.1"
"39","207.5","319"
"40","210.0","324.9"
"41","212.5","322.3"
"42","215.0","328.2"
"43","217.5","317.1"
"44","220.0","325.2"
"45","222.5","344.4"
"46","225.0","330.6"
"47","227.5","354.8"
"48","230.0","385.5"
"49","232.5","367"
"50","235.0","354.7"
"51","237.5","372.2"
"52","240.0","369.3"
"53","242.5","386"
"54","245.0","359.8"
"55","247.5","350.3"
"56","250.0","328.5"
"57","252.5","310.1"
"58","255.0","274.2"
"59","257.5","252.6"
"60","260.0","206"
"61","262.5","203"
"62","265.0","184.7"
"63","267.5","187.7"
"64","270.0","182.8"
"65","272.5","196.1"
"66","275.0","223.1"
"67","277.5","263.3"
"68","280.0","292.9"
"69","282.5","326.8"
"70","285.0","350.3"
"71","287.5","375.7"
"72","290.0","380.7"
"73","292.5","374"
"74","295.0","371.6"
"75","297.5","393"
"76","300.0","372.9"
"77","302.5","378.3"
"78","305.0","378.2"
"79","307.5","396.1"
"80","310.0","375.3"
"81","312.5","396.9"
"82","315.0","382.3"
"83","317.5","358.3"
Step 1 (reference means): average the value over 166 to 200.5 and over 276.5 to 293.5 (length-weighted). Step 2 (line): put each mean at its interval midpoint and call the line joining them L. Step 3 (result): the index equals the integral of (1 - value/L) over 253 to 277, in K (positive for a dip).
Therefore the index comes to 8.5 K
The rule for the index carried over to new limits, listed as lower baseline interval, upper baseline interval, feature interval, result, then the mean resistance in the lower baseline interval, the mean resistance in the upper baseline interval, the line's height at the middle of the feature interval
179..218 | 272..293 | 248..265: 3.0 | 331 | 311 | 317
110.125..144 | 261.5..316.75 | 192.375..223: -1.5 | 313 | 318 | 316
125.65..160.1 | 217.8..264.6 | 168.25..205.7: -2.0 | 303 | 324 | 312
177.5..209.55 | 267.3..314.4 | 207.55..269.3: 3.4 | 331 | 331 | 331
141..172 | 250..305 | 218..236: -2.9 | 313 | 293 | 302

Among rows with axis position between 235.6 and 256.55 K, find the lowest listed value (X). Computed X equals 274.2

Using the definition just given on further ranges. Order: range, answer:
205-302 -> 182.8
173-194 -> 300.4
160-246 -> 299.3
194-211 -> 319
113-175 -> 277.8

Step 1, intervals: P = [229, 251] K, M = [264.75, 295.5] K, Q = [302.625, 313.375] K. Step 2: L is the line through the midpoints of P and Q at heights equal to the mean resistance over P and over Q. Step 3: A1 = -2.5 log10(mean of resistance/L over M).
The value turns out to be 0.30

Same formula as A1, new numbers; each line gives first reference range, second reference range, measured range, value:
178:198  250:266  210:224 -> -0.10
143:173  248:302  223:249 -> -0.21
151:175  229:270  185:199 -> -0.11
